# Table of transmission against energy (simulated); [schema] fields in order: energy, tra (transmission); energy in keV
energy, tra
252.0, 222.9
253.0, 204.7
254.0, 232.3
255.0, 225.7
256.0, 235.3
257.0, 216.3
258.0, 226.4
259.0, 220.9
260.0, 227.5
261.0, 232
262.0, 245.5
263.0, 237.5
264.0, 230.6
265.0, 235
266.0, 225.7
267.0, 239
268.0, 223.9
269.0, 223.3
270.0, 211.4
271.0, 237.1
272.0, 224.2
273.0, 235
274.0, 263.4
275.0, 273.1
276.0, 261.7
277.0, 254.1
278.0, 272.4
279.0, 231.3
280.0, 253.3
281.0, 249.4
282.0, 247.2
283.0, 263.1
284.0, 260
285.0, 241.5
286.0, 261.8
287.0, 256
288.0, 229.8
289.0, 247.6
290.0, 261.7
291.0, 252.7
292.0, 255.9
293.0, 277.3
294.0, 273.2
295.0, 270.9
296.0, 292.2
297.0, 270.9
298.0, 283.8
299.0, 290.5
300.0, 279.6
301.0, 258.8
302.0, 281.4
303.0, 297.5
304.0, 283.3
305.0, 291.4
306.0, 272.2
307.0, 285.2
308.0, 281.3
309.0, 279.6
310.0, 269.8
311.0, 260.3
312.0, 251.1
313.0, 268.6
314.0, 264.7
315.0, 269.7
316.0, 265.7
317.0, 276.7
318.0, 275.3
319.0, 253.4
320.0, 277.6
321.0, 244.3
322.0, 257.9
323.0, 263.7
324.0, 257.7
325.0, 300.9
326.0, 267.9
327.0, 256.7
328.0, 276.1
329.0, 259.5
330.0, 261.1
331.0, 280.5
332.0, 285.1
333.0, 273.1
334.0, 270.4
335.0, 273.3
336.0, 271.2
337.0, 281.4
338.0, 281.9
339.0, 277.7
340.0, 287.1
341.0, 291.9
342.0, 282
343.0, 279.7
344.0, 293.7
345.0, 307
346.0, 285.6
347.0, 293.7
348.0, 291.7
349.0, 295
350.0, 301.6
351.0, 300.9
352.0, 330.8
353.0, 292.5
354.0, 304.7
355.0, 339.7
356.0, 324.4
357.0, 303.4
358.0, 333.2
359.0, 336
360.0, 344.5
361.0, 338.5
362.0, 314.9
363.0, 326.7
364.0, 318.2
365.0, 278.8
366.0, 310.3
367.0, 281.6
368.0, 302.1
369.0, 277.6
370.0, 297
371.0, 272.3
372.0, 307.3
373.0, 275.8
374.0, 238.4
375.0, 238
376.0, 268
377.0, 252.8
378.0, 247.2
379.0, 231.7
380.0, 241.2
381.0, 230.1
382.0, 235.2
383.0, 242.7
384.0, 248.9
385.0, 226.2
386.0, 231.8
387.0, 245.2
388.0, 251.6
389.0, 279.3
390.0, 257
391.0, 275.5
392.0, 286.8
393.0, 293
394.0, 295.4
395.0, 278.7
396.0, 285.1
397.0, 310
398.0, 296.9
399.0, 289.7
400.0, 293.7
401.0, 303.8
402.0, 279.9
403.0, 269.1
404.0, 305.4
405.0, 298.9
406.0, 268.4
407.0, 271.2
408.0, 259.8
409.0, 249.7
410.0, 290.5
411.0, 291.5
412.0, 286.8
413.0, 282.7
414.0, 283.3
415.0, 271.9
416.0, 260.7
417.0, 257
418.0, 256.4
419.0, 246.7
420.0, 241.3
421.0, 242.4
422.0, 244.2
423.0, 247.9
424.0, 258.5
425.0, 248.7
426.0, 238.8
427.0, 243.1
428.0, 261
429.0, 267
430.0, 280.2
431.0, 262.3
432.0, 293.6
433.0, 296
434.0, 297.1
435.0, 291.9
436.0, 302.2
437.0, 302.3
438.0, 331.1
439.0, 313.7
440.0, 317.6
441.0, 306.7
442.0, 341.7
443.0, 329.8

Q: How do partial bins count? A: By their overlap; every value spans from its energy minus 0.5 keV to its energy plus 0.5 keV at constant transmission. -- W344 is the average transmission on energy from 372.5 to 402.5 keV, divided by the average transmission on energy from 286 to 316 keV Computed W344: 1.0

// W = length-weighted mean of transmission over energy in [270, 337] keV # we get 265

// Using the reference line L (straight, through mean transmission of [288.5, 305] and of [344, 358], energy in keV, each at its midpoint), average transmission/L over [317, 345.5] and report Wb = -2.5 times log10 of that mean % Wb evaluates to 0.08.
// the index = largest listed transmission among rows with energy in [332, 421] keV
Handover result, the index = 344.5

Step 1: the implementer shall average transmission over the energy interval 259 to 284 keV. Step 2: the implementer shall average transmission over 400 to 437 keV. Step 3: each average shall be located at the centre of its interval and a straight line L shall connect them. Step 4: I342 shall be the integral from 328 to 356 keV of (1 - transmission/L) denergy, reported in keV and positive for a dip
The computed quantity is -3.62 keV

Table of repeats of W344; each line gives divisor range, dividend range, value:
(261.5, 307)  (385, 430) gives 1.05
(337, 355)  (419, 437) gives 0.90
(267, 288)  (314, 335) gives 1.09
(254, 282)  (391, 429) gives 1.15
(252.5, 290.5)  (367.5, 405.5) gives 1.13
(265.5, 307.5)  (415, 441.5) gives 1.06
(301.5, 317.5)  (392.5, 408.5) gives 1.05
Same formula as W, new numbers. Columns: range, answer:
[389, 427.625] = 273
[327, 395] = 282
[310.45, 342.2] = 271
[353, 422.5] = 279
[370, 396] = 259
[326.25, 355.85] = 287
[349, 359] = 315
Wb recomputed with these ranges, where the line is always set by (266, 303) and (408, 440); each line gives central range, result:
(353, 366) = -0.21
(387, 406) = -0.06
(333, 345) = -0.08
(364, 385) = 0.01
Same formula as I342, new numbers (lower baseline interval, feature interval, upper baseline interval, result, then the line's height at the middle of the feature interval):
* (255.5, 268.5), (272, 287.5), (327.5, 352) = -0.7 keV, 243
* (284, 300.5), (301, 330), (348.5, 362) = 1.4 keV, 285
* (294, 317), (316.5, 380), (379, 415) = -2.7 keV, 274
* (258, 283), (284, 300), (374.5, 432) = -1.4 keV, 244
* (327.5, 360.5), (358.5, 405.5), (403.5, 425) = 0.1 keV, 279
